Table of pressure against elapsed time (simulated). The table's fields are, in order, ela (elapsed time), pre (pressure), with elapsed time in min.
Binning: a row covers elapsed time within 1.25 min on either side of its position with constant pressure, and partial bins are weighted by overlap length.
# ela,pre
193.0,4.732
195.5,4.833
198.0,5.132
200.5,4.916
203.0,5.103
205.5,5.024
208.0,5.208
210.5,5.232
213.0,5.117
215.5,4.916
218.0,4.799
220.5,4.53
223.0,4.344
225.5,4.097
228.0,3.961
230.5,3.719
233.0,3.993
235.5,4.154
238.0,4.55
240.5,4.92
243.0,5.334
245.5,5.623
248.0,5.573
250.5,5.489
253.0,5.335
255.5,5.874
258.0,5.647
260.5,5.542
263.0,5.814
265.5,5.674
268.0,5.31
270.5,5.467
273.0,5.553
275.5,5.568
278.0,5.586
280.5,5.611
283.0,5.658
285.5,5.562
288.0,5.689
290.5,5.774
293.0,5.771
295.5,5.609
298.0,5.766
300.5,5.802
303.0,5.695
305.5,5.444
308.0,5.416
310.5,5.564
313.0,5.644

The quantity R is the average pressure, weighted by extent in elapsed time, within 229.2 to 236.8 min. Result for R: 3.96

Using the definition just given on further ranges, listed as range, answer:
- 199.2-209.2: 5.06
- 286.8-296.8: 5.71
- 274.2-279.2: 5.58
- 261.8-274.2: 5.56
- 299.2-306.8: 5.65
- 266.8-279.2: 5.5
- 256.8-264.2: 5.67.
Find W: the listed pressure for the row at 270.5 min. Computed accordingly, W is 5.467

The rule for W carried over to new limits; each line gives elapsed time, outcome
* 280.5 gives 5.611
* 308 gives 5.416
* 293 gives 5.771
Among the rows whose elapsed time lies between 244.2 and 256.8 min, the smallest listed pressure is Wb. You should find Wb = 5.335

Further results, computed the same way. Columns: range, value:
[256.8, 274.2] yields 5.31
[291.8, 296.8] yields 5.609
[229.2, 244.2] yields 3.719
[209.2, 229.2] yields 3.961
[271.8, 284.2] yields 5.553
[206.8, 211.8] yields 5.208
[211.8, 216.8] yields 4.916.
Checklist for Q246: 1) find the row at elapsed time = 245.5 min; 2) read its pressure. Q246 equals 5.623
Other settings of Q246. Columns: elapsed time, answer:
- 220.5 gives 4.53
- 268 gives 5.31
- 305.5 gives 5.444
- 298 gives 5.766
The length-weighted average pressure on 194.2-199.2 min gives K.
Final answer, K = 4.98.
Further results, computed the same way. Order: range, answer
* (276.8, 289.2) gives 5.62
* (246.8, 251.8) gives 5.53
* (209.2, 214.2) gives 5.18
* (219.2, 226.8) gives 4.32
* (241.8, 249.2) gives 5.51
